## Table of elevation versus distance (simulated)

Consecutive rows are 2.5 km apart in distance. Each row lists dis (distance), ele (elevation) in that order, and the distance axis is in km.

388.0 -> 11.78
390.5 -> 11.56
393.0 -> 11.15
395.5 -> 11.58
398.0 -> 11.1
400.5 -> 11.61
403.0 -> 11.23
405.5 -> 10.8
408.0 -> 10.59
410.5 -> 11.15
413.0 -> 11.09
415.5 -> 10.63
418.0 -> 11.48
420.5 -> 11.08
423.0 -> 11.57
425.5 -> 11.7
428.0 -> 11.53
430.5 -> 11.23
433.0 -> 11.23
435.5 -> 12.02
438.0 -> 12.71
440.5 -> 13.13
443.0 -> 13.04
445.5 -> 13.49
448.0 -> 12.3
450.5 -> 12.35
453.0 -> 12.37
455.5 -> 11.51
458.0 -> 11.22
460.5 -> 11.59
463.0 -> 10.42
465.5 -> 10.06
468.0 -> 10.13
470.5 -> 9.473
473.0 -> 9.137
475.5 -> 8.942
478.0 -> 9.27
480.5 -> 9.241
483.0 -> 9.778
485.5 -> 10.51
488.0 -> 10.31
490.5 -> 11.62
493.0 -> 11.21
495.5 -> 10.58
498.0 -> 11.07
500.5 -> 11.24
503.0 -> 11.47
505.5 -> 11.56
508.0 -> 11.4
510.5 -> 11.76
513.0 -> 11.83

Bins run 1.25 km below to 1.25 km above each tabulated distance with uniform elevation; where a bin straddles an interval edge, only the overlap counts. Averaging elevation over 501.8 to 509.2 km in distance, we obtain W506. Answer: 11.5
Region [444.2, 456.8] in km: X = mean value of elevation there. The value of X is 12.4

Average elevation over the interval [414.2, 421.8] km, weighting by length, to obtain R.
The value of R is 11.1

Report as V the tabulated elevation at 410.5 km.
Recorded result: 11.15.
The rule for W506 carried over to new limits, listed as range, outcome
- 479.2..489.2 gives 9.95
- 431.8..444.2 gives 12.4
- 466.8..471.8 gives 9.79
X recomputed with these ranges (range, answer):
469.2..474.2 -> 9.31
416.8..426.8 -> 11.5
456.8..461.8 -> 11.4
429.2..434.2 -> 11.2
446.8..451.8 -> 12.3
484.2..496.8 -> 10.8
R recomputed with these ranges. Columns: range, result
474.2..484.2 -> 9.3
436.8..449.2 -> 12.9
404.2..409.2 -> 10.7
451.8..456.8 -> 11.9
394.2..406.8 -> 11.3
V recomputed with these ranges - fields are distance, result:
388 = 11.78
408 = 10.59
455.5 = 11.51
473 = 9.137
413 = 11.09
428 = 11.53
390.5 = 11.56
